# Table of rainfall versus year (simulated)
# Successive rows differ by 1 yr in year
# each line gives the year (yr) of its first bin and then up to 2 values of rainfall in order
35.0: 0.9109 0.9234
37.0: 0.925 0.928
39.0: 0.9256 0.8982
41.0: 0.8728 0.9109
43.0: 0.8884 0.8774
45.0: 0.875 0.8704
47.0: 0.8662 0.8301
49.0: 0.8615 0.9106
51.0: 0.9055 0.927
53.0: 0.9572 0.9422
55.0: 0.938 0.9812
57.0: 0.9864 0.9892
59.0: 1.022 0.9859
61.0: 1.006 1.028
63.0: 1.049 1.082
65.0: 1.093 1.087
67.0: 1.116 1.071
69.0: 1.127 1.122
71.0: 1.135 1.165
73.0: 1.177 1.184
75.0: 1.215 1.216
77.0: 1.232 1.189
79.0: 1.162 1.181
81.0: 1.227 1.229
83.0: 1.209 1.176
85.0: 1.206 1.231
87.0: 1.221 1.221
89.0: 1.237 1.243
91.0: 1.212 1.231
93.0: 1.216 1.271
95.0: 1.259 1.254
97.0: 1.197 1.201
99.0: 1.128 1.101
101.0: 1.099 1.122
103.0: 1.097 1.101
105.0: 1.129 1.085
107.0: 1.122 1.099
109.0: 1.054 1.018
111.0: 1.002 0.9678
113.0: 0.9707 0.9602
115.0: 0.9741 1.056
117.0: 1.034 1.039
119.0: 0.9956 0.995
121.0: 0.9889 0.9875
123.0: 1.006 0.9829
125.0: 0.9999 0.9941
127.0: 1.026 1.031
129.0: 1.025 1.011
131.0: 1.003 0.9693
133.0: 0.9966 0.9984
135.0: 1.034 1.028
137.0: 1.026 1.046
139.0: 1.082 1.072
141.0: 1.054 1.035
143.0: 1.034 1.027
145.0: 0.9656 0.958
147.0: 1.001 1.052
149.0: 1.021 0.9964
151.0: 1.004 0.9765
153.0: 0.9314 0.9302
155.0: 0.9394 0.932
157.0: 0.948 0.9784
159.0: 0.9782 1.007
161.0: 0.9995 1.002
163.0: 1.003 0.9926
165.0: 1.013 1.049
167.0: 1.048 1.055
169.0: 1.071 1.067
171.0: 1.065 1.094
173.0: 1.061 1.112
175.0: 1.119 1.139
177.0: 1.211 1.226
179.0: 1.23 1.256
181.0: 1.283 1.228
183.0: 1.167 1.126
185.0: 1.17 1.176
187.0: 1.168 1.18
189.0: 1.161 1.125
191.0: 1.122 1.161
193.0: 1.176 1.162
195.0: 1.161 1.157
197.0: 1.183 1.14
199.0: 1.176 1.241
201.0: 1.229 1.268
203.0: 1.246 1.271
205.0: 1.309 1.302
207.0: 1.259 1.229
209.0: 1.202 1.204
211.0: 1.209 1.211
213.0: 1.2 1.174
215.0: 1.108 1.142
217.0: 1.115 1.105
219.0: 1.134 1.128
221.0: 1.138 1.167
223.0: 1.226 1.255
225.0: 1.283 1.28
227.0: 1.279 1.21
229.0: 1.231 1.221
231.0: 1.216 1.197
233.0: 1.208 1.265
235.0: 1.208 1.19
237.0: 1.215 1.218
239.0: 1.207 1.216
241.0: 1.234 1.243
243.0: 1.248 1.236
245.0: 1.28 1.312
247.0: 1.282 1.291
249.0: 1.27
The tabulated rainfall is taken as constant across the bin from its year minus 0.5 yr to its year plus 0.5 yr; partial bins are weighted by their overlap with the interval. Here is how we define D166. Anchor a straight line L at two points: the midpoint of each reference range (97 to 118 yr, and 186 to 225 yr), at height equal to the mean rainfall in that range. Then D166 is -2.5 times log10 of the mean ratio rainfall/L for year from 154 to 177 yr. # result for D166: 0.11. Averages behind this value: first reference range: 1.07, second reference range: 1.19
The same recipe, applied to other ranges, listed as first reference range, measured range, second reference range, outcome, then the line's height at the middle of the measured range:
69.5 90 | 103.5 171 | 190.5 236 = 0.182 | 1.2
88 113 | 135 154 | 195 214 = 0.159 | 1.18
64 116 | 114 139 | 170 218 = 0.149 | 1.16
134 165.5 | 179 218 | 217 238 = -0.061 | 1.13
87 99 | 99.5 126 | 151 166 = 0.114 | 1.15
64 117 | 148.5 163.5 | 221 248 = 0.211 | 1.19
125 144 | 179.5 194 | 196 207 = 0.009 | 1.19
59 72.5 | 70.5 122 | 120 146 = -0.085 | 1.05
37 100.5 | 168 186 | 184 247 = 0.018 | 1.17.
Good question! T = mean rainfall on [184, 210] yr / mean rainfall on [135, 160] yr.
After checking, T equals 1.20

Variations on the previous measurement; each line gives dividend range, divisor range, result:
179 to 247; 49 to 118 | 1.09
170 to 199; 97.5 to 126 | 1.11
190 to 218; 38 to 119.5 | 1.11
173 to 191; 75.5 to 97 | 0.96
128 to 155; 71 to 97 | 0.83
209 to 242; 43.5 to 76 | 1.18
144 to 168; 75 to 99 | 0.81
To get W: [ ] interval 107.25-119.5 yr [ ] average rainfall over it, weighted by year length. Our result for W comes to 1.02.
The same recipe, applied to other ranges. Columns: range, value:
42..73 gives 0.992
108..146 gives 1.01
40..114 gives 1.08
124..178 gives 1.02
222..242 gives 1.23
